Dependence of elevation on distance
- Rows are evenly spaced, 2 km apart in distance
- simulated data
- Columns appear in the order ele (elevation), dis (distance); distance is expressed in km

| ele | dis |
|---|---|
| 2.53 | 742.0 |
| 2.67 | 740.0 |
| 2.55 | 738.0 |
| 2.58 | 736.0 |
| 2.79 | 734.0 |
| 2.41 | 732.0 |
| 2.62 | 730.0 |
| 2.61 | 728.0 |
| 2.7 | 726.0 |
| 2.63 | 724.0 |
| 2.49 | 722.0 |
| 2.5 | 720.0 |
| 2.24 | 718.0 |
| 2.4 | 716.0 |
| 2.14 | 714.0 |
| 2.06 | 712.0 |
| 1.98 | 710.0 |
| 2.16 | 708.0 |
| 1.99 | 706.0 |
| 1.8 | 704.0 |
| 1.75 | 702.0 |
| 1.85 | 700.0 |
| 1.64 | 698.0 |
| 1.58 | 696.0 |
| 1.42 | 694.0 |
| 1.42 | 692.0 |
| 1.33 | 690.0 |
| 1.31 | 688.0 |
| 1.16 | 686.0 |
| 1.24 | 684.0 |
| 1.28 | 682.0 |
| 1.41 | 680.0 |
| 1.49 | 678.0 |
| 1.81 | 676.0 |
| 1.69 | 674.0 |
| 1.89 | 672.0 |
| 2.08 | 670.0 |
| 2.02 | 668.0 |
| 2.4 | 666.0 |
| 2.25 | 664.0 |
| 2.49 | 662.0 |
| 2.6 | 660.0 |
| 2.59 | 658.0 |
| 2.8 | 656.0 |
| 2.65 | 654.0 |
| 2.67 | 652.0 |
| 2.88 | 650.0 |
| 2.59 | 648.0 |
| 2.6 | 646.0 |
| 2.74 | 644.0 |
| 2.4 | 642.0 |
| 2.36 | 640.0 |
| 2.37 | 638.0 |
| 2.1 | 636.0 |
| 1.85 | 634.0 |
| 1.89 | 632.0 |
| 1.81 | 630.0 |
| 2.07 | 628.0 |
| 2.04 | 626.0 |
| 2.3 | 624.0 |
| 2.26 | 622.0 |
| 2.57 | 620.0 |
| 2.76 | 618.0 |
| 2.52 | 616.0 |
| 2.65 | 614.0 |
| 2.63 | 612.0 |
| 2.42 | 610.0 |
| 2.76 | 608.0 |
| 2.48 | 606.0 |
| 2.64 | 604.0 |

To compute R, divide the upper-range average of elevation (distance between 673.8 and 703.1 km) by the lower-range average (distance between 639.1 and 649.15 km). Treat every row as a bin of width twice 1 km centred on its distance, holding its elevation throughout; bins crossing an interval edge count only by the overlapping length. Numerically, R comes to 0.58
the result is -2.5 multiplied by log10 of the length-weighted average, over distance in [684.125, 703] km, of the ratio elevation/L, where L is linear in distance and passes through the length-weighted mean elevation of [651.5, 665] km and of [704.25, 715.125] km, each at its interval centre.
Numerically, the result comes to 0.43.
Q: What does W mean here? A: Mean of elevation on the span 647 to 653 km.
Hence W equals 2.71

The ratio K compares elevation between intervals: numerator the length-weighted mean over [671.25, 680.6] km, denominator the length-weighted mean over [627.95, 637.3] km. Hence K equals 0.9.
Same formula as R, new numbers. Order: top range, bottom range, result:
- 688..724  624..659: 0.81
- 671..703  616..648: 0.66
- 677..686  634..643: 0.59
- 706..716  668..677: 1.12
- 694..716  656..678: 0.87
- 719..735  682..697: 1.93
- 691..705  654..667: 0.65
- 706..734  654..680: 1.10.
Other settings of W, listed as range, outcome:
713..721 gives 2.32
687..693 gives 1.35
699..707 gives 1.85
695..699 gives 1.61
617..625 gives 2.47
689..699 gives 1.48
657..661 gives 2.59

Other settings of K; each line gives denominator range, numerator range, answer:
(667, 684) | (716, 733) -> 1.50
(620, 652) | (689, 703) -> 0.68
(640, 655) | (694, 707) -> 0.66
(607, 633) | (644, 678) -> 1.00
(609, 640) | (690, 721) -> 0.84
